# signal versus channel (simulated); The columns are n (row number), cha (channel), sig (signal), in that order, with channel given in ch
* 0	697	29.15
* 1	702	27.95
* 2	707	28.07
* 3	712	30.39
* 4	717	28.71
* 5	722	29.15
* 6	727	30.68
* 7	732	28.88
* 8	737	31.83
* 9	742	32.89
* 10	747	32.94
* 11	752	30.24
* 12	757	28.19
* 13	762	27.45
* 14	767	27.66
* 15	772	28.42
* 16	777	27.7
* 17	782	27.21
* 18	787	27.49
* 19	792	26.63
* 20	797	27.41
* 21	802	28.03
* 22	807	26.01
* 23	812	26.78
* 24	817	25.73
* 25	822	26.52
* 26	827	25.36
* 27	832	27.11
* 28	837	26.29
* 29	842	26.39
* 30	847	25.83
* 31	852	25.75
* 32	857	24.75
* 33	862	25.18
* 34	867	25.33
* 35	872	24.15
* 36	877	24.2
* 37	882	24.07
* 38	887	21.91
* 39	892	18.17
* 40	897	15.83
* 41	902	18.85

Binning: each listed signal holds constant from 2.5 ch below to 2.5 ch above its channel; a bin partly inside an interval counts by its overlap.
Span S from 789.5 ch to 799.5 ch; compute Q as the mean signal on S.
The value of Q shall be 27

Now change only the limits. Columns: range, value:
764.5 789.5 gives 27.7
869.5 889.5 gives 23.6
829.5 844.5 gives 26.6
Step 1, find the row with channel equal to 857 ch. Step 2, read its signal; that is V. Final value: 24.75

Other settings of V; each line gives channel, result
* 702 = 27.95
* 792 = 26.63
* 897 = 15.83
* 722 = 29.15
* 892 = 18.17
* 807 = 26.01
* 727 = 30.68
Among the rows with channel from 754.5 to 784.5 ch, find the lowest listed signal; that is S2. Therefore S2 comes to 27.21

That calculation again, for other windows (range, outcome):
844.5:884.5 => 24.07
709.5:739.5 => 28.71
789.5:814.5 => 26.01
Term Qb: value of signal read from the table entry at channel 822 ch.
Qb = 26.52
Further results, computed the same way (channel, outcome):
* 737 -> 31.83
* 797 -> 27.41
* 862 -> 25.18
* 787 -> 27.49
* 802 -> 28.03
